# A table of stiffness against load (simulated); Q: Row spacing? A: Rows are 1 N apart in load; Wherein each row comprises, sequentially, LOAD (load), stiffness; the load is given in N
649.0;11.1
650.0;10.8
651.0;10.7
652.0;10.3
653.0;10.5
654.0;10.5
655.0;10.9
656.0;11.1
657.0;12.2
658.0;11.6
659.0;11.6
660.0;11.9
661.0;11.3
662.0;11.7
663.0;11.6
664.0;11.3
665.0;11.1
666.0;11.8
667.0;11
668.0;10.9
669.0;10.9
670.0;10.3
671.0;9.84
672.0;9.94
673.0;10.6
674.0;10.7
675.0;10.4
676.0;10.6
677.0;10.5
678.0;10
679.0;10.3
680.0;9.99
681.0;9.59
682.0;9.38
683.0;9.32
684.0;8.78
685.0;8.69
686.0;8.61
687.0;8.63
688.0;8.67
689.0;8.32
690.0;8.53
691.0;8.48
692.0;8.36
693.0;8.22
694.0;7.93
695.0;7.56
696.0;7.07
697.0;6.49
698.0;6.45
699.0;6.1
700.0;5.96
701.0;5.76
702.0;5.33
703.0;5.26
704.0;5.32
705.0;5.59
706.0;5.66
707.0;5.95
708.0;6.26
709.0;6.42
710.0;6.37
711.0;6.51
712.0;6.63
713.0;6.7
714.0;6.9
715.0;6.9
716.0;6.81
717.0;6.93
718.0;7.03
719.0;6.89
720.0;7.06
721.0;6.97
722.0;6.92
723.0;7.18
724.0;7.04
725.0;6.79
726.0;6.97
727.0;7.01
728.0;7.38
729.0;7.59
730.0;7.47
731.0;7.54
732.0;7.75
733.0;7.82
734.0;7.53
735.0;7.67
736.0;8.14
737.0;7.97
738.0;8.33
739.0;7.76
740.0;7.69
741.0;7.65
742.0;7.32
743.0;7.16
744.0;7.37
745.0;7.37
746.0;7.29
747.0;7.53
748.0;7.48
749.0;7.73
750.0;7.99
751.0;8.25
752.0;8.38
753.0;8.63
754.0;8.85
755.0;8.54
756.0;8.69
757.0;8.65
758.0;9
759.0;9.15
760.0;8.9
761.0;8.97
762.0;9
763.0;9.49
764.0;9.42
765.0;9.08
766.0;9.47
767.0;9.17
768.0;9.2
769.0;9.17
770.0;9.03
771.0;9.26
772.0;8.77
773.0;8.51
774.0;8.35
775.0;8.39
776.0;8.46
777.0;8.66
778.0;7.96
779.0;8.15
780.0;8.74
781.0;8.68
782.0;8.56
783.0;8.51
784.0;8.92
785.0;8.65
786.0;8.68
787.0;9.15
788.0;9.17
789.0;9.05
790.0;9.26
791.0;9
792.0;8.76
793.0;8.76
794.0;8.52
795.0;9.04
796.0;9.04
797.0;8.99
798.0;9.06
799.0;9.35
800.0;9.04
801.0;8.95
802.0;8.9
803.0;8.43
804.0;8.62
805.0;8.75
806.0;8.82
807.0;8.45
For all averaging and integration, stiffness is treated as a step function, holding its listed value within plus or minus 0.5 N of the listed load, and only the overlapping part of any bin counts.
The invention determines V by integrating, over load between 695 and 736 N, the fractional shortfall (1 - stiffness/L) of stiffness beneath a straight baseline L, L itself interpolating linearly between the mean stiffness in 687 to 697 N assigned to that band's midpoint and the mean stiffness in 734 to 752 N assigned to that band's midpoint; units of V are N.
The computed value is 6.1 N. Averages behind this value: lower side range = 8.07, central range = 6.73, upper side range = 7.7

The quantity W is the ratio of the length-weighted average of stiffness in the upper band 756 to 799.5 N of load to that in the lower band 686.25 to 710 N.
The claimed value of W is 1.29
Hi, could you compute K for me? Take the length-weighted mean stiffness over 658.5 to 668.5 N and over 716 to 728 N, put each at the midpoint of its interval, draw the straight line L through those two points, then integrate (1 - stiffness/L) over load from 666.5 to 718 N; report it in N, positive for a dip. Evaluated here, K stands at 6.9 N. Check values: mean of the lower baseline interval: 11.4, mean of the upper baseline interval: 6.99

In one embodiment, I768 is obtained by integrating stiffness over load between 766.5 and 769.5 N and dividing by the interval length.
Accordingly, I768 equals 9.18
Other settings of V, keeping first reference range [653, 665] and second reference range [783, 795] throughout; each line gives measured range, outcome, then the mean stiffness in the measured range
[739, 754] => 3.02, 7.74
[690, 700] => 3.09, 7.39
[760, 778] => 0.66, 8.93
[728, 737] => 2.06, 7.69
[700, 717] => 6.94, 6.17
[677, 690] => 2.02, 9.21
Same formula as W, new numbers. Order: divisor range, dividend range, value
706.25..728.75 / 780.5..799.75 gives 1.31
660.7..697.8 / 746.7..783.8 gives 0.90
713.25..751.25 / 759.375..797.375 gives 1.20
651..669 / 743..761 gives 0.73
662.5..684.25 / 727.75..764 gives 0.78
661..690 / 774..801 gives 0.87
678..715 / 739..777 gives 1.14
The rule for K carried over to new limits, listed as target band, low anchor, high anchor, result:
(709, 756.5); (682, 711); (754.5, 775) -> 4.0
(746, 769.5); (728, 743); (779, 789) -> -1.4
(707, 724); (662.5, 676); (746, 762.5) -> 4.9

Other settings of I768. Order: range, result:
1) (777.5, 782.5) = 8.42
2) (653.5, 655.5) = 10.7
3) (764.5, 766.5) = 9.28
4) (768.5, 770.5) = 9.1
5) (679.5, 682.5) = 9.65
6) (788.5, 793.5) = 8.97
